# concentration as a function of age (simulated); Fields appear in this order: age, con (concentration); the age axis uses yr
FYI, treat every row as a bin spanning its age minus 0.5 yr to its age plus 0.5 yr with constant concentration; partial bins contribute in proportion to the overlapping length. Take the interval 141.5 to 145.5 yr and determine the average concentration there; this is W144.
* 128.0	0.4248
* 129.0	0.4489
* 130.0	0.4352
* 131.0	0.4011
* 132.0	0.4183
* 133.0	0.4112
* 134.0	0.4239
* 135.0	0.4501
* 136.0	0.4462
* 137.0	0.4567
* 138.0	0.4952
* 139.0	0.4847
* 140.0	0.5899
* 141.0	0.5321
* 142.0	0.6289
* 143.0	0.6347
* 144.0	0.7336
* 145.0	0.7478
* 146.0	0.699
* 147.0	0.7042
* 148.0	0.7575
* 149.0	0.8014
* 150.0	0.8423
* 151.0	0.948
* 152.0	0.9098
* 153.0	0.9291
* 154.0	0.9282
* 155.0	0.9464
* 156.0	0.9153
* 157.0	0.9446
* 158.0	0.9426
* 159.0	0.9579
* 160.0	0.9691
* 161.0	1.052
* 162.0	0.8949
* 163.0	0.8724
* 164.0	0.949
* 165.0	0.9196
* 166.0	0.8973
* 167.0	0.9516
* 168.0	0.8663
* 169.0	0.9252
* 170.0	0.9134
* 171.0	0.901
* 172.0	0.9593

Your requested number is 0.686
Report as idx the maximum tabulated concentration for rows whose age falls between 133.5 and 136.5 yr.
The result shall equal 0.4501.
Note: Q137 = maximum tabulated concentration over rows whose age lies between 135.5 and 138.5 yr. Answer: 0.4952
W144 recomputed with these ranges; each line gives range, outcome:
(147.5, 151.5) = 0.837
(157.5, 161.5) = 0.98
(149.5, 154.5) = 0.911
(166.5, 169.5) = 0.914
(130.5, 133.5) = 0.41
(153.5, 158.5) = 0.935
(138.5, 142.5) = 0.559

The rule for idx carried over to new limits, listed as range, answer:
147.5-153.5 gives 0.948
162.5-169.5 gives 0.9516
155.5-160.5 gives 0.9691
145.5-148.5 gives 0.7575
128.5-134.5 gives 0.4489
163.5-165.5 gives 0.949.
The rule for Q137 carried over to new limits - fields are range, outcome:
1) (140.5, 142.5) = 0.6289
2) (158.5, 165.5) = 1.052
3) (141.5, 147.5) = 0.7478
